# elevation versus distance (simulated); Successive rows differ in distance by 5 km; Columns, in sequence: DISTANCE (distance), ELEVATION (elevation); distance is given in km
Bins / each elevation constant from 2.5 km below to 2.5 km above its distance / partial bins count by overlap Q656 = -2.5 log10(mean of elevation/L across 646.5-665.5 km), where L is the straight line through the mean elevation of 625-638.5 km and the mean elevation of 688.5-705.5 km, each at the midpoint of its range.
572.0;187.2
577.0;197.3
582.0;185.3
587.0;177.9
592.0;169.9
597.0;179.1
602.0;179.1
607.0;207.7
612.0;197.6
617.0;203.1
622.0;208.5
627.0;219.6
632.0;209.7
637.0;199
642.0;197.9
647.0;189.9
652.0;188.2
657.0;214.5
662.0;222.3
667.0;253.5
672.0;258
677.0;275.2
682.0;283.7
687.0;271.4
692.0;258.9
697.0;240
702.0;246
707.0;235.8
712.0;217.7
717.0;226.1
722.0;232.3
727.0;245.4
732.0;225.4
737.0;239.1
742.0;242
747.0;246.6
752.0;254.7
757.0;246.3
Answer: 0.08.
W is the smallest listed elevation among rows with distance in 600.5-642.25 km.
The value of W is 179.1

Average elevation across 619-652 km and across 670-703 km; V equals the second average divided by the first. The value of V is 1.29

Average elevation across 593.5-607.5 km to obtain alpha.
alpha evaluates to 185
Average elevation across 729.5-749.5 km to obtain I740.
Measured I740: 238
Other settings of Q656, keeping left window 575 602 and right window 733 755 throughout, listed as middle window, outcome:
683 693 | -0.210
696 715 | -0.027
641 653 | 0.072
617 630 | -0.087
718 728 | -0.001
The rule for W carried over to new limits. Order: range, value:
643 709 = 188.2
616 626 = 203.1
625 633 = 209.7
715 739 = 225.4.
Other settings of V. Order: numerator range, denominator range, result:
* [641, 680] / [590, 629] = 1.16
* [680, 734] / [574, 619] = 1.29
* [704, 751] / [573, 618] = 1.25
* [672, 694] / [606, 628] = 1.31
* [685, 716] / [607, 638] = 1.18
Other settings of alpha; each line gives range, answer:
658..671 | 238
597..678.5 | 212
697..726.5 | 233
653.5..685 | 250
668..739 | 247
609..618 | 200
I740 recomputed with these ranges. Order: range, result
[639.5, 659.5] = 198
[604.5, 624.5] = 204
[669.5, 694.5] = 269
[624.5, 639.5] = 209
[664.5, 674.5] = 256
